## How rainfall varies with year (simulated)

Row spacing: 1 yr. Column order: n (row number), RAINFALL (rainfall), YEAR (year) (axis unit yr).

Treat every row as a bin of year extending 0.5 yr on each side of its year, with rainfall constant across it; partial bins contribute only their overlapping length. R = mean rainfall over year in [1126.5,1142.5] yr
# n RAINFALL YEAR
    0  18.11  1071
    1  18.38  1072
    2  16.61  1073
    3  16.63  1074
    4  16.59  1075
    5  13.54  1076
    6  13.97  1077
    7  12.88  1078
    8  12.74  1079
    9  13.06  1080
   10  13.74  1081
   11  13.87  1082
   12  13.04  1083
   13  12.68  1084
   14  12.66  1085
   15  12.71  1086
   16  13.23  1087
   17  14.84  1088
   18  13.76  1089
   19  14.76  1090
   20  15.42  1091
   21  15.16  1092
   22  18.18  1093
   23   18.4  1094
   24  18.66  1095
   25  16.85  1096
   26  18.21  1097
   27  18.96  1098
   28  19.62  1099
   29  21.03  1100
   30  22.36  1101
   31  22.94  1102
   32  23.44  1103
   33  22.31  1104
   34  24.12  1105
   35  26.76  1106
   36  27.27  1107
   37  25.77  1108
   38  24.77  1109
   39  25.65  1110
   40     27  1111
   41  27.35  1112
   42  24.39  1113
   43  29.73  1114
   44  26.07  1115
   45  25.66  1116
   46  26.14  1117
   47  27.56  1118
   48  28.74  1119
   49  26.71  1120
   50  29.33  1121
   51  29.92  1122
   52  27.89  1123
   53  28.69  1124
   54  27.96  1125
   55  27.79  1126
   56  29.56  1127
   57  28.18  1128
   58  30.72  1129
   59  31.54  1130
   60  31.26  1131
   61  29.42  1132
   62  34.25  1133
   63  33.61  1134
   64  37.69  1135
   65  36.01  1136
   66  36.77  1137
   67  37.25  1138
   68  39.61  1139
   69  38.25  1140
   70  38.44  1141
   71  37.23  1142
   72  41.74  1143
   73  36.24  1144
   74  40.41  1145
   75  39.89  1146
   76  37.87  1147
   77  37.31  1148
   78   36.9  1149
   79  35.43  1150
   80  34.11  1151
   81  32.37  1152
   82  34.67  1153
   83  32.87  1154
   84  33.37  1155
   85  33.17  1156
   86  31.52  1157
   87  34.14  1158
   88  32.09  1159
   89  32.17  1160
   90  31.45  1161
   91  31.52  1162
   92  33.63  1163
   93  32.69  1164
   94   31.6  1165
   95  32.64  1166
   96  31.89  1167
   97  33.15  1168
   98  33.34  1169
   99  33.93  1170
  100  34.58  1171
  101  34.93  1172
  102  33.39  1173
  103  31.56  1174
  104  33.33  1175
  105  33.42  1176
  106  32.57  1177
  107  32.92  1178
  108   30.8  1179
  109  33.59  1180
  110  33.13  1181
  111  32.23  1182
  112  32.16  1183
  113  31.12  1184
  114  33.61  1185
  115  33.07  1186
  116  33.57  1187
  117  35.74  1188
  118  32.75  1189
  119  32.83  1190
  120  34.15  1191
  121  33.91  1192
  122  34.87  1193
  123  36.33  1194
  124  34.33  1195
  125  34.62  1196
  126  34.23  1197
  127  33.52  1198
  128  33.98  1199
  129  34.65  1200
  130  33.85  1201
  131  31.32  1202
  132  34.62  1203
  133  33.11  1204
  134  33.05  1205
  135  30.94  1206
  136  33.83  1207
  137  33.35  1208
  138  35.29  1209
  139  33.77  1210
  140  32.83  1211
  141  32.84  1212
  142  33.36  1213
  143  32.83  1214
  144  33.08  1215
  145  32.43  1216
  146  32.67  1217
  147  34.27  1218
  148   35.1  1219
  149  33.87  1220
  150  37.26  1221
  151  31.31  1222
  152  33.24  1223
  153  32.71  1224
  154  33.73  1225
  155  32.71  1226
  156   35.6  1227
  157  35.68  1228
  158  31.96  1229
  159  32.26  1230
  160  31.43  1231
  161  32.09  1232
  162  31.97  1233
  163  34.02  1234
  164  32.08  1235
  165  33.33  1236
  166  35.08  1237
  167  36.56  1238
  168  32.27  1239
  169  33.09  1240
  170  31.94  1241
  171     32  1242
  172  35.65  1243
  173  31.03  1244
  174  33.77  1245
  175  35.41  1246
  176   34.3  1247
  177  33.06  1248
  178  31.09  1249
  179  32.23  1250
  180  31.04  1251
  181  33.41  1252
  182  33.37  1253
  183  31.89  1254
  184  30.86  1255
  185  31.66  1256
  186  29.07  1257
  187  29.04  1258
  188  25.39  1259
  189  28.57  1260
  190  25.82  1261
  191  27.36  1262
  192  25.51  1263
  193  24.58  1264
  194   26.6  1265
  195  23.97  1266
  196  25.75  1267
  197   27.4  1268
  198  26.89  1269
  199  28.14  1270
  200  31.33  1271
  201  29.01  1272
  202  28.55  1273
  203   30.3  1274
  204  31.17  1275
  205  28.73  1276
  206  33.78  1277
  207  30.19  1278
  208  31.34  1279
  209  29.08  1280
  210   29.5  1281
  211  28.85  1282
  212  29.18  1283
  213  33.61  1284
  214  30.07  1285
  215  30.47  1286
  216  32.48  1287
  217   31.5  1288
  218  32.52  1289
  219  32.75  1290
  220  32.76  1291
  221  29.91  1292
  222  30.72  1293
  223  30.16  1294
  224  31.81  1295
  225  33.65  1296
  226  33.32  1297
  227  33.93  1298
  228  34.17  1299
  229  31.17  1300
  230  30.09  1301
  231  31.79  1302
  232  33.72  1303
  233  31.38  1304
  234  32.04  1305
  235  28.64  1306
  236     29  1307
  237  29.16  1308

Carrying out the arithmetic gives 34.4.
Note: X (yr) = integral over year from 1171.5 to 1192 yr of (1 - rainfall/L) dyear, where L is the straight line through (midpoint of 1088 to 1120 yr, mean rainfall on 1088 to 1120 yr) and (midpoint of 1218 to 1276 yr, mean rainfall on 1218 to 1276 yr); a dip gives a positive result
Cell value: -4.4 yr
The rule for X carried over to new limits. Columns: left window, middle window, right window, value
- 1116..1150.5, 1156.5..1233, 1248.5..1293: -3.8 yr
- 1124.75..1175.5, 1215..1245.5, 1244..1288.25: -2.1 yr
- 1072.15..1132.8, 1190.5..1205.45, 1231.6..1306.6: -3.9 yr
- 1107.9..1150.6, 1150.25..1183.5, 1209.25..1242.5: -0.4 yr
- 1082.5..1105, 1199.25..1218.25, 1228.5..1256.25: -2.6 yr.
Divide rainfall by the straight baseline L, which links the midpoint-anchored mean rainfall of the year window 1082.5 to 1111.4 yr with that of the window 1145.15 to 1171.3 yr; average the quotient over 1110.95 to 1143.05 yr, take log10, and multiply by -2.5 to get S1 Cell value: -0.18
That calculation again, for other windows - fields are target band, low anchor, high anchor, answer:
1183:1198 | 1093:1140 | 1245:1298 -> -0.18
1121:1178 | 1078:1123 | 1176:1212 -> -0.23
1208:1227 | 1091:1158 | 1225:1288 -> -0.11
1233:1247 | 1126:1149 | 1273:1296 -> -0.04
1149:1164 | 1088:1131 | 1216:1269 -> -0.23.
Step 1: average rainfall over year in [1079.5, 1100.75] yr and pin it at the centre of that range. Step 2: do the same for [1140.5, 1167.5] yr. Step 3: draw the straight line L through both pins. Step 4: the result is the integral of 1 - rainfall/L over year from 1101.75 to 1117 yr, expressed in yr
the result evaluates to -3.0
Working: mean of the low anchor 15.7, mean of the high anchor 34.7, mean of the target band 25.6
